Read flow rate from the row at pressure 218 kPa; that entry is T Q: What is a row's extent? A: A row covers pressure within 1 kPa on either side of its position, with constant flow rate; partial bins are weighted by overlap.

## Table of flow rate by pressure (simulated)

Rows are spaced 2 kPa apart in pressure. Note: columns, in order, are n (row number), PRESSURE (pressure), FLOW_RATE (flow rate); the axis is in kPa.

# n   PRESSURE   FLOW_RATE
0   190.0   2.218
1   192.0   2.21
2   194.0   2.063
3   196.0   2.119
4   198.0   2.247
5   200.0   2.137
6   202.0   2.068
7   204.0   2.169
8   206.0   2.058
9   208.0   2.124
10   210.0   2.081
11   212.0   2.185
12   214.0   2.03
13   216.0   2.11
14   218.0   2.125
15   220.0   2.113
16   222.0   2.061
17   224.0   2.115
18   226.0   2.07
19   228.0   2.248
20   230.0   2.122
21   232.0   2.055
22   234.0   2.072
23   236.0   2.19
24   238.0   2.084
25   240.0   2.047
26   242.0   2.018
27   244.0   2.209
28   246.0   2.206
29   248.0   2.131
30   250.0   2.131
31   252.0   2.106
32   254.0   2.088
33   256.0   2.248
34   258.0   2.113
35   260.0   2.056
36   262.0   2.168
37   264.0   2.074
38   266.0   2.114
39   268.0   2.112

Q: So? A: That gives 2.125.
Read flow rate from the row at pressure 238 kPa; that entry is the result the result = 2.084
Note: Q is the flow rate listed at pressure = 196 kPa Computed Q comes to 2.119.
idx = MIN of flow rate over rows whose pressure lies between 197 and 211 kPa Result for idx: 2.058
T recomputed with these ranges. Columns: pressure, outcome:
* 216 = 2.11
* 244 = 2.209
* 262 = 2.168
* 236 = 2.19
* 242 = 2.018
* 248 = 2.131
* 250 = 2.131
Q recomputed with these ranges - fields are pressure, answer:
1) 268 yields 2.112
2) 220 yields 2.113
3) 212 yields 2.185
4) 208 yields 2.124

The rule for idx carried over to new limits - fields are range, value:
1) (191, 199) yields 2.063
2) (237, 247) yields 2.018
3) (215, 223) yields 2.061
